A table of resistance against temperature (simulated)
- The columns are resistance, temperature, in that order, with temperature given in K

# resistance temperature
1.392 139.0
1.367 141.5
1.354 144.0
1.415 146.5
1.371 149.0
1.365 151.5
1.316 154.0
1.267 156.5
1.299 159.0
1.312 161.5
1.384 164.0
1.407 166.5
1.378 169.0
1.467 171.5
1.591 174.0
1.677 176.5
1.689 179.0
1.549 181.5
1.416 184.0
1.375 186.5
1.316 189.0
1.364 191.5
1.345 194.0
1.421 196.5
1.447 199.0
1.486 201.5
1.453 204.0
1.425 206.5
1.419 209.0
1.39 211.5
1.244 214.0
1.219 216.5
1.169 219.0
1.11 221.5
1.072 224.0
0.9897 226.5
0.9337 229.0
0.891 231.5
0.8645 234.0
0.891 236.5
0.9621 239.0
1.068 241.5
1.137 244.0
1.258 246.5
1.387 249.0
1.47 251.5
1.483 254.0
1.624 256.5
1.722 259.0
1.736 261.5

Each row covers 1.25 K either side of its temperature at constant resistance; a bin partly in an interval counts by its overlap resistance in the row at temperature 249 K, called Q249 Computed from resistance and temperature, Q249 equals 1.387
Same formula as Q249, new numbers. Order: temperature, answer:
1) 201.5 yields 1.486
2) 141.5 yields 1.367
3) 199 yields 1.447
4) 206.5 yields 1.425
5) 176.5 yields 1.677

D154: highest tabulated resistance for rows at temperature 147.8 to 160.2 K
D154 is 1.371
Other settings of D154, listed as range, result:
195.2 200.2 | 1.447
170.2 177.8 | 1.677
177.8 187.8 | 1.689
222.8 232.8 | 1.072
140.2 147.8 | 1.415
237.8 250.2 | 1.387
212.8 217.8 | 1.244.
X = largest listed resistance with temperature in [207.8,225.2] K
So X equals 1.419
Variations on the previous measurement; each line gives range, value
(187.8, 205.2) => 1.486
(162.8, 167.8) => 1.407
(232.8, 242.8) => 1.068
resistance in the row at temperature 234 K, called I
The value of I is 0.8645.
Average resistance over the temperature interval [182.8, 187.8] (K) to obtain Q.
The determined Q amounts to 1.39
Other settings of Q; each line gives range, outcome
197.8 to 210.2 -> 1.45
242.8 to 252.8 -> 1.31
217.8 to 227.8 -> 1.08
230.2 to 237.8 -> 0.883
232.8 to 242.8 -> 0.948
